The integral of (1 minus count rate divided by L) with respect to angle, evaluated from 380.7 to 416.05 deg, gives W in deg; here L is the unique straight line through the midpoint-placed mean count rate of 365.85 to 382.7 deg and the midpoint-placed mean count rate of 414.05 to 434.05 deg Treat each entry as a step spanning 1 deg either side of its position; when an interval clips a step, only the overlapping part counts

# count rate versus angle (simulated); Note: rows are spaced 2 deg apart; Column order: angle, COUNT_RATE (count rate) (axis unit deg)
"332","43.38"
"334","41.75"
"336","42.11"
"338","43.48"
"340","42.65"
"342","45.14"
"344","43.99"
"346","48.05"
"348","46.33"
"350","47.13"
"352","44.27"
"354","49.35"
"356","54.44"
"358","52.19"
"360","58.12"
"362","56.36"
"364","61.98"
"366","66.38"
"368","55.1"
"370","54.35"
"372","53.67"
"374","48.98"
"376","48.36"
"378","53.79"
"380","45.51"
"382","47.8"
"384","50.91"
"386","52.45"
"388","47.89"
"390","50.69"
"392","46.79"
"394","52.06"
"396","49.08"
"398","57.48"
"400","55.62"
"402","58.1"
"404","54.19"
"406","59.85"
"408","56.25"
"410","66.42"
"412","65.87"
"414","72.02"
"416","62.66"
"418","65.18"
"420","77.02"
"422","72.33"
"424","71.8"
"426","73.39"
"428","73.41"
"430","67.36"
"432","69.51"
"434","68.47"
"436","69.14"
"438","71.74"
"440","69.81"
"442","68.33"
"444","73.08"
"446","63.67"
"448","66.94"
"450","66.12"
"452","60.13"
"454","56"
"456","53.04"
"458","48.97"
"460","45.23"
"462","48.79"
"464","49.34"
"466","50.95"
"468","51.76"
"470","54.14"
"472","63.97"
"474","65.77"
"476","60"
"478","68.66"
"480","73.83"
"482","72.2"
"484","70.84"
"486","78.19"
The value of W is 3.1 deg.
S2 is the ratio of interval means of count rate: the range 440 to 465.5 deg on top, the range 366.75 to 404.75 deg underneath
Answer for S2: 1.13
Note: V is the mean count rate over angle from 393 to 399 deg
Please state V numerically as 52.9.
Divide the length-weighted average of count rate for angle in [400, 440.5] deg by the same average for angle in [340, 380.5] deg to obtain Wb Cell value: 1.30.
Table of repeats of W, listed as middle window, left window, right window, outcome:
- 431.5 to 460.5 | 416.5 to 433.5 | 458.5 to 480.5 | 0.43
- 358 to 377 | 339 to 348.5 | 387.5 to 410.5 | -2.57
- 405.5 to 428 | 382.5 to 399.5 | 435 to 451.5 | -3.15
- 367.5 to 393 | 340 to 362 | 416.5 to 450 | 2.66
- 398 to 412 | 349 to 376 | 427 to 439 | 1.03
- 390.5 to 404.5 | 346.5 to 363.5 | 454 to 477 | -0.25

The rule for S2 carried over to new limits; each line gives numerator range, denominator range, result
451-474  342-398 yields 1.04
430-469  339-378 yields 1.18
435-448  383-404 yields 1.32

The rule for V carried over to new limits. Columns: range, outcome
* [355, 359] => 53.3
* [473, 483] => 68.1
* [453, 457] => 54.5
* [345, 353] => 46.4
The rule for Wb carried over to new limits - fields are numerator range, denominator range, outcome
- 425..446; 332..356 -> 1.55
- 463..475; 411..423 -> 0.81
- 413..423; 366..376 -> 1.30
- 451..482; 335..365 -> 1.17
